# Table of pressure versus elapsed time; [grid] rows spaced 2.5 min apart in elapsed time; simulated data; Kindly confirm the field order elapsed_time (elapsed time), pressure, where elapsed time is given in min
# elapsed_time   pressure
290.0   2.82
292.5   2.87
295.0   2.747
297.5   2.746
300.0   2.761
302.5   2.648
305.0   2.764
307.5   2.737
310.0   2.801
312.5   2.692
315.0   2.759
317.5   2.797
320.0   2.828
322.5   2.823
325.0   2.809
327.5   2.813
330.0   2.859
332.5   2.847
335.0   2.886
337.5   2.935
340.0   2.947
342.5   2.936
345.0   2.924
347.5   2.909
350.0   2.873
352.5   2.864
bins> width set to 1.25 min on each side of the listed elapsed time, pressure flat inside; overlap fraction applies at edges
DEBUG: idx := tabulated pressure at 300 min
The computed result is 2.761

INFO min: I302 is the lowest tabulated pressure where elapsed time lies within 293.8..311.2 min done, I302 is 2.648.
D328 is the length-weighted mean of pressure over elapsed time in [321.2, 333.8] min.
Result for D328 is 2.83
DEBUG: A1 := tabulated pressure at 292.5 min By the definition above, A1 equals 2.87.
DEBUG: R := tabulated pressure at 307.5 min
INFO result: 2.737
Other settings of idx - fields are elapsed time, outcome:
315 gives 2.759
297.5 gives 2.746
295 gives 2.747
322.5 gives 2.823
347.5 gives 2.909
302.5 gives 2.648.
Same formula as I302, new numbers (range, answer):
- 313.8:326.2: 2.759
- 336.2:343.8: 2.935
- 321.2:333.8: 2.809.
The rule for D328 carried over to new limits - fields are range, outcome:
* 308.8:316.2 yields 2.75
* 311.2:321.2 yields 2.77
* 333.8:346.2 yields 2.93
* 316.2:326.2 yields 2.81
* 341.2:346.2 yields 2.93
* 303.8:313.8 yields 2.75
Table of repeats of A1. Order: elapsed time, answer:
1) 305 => 2.764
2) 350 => 2.873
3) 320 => 2.828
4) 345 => 2.924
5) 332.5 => 2.847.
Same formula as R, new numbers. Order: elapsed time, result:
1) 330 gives 2.859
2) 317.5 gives 2.797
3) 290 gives 2.82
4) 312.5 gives 2.692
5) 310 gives 2.801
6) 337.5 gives 2.935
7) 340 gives 2.947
